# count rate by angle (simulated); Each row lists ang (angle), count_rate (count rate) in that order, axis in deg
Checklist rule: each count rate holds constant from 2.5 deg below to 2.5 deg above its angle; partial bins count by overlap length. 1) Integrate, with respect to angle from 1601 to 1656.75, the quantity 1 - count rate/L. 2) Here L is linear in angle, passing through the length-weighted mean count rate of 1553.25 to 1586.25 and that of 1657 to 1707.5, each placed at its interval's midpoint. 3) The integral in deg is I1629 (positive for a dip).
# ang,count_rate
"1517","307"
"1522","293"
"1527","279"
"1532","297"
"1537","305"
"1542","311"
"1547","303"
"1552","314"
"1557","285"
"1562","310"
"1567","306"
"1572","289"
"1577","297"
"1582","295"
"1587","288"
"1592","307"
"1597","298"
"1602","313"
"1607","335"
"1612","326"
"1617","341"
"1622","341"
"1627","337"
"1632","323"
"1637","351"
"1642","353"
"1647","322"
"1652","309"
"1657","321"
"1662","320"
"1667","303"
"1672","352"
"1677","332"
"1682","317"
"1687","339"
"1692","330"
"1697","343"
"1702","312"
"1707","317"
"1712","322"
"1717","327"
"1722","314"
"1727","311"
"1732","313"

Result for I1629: -3.5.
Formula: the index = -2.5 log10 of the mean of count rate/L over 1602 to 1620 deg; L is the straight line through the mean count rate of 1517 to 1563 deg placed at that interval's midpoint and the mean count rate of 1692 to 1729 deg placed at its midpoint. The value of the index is -0.08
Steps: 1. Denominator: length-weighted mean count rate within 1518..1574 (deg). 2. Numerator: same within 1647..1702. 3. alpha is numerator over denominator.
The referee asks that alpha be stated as 1.09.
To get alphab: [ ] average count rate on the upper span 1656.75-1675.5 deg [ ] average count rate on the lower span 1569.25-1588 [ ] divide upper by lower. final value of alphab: 1.1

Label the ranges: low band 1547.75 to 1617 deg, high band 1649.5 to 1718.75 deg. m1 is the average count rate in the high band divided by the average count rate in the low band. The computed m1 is 1.06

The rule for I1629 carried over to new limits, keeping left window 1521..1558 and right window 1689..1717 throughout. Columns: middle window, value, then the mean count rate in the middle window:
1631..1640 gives -0.7 deg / 340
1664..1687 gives -0.5 deg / 327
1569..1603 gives 1.0 deg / 298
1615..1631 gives -1.3 deg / 338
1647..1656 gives 0.1 deg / 315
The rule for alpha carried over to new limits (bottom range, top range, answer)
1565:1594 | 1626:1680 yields 1.11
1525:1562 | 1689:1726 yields 1.08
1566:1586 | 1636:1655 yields 1.12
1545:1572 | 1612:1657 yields 1.10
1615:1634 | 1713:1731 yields 0.95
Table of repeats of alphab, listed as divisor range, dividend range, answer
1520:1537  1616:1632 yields 1.15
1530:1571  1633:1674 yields 1.08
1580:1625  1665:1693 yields 1.04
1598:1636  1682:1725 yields 0.98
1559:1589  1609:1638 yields 1.13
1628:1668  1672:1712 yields 1.01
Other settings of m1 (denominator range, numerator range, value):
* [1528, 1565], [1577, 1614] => 1.02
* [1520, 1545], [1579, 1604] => 1.01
